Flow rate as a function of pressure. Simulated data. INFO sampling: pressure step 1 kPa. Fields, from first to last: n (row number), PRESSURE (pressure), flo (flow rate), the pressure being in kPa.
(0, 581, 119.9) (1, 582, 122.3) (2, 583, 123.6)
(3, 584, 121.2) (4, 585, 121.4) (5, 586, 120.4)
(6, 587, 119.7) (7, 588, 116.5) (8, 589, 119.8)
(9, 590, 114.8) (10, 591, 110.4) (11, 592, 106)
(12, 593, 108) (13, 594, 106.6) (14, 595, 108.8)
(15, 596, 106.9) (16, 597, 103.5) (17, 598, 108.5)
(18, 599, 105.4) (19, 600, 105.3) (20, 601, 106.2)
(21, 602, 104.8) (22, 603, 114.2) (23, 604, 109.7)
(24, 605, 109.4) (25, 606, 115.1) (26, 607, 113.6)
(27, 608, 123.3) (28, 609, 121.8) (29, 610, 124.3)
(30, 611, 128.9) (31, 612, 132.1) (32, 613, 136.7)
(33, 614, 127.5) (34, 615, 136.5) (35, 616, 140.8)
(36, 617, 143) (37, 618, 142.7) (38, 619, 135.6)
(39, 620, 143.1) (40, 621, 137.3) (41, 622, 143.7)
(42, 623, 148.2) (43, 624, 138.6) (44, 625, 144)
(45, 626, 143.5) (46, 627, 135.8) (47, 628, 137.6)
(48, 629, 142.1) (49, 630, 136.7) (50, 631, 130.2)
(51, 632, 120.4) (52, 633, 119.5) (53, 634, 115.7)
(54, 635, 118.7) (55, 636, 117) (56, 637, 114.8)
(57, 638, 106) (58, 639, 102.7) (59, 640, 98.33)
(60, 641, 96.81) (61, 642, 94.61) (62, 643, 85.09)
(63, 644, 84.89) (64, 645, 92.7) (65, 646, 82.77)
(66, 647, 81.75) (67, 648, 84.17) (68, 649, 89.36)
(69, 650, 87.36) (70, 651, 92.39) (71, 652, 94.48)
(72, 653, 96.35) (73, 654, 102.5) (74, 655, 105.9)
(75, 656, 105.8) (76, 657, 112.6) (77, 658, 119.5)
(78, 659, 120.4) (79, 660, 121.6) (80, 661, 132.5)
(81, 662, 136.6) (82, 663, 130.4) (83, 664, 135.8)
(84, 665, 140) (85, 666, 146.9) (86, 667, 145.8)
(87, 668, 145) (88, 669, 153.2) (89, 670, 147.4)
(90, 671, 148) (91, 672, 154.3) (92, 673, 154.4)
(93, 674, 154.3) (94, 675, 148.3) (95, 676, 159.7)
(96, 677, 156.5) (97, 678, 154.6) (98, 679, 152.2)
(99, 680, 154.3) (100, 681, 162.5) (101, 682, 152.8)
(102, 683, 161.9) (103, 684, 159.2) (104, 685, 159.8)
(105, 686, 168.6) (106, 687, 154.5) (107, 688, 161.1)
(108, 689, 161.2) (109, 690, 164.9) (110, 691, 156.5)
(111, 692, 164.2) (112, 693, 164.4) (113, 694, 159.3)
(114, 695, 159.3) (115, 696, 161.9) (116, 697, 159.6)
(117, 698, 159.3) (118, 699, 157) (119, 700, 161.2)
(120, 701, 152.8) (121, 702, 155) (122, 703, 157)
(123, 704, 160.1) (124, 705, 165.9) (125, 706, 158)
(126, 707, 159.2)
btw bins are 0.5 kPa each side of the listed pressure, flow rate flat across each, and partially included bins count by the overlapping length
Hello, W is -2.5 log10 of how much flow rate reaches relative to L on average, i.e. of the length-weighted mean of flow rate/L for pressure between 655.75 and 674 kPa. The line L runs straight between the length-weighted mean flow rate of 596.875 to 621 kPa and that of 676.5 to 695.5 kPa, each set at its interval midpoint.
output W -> 0.09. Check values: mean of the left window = 123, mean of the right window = 159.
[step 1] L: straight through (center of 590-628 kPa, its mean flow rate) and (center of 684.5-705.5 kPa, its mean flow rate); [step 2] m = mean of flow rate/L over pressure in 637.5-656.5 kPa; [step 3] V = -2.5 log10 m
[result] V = 0.43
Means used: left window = 124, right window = 160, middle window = 93.9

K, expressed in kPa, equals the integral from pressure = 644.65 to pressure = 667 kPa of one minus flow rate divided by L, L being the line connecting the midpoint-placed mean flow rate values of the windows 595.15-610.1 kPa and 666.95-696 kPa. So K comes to 5.0 kPa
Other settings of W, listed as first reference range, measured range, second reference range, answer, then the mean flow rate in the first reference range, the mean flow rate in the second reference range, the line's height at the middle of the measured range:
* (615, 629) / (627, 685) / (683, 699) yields 0.21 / 141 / 161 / 151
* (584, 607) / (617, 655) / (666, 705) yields 0.14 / 111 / 157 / 132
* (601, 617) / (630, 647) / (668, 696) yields 0.28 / 123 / 157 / 137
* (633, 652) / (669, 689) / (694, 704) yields -0.14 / 97.5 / 158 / 137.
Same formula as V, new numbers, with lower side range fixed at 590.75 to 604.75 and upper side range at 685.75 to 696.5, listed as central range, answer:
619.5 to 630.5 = -0.147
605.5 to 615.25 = -0.099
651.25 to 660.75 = 0.281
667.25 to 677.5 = -0.011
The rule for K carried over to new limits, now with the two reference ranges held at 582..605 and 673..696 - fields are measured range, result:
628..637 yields 0.46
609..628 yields -1.91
